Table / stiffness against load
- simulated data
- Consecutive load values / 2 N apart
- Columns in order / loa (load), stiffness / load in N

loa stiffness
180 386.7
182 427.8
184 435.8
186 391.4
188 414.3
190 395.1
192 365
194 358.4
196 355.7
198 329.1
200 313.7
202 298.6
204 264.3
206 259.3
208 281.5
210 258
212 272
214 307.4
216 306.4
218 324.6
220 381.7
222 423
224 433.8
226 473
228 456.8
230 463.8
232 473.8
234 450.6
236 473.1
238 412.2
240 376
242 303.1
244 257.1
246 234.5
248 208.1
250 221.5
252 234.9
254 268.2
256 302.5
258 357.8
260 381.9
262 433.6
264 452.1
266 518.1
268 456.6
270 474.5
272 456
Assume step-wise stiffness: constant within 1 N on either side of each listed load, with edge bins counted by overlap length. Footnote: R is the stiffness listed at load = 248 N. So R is 208.1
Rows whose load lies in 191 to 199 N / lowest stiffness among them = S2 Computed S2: 329.1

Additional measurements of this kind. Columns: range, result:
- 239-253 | 208.1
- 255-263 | 302.5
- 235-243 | 303.1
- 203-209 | 259.3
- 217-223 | 324.6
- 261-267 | 433.6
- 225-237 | 450.6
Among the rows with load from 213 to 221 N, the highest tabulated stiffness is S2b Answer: 381.7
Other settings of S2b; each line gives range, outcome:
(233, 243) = 473.1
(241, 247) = 303.1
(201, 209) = 298.6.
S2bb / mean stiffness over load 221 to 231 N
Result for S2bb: 450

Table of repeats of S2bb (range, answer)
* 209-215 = 279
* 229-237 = 465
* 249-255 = 242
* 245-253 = 225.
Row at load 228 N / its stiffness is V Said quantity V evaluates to 456.8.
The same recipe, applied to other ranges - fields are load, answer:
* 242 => 303.1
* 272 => 456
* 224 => 433.8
